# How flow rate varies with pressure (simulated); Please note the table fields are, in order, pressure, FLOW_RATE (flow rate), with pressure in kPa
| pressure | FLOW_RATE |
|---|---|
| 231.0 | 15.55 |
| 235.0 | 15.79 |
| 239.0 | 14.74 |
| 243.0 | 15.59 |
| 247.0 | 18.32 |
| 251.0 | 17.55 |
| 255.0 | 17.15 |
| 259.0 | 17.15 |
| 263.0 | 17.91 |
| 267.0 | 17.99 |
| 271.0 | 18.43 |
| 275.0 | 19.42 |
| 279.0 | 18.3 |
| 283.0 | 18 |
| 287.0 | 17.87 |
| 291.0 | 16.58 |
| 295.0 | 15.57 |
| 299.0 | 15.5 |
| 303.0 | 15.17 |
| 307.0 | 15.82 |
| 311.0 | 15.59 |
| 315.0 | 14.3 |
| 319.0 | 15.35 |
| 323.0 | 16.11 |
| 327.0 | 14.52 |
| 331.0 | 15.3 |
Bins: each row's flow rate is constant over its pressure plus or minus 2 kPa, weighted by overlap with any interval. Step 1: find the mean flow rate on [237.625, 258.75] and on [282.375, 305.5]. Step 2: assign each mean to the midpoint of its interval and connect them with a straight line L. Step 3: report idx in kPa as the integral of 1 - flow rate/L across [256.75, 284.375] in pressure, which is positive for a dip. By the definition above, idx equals -2.7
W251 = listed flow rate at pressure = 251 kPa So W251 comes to 17.55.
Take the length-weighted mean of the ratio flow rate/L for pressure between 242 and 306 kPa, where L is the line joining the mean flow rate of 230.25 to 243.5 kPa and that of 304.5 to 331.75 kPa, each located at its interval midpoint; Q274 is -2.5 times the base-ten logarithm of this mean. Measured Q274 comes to -0.130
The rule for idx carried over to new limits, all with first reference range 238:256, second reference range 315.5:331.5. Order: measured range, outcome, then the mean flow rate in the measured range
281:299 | -1.07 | 16.8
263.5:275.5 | -1.56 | 18.4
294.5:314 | 0.18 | 15.5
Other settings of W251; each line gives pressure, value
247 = 18.32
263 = 17.91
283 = 18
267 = 17.99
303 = 15.17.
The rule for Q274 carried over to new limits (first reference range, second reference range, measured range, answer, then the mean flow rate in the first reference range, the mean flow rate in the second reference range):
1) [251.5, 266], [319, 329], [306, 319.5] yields 0.03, 17.5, 15.3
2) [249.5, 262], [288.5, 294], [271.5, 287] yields -0.10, 17.3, 16.5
